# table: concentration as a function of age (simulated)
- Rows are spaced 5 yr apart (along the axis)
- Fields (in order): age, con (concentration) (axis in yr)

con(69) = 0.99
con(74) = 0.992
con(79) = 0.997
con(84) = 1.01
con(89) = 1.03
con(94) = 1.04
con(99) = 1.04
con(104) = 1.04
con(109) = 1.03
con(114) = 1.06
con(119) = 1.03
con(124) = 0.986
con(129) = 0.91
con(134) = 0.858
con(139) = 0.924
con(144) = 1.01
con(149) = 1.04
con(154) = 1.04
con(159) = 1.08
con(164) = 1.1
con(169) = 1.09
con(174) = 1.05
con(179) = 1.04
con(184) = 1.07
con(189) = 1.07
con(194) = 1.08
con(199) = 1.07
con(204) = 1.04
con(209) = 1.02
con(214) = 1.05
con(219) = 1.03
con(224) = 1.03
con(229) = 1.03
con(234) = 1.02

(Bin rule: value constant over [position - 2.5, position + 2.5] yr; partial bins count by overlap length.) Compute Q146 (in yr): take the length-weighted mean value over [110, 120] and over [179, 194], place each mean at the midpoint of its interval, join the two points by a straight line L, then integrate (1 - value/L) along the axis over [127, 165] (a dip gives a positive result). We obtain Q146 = 2.25 yr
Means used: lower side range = 1.05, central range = 0.992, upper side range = 1.07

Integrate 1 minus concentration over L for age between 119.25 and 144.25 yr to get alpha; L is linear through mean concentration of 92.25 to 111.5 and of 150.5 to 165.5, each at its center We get 2.7 yr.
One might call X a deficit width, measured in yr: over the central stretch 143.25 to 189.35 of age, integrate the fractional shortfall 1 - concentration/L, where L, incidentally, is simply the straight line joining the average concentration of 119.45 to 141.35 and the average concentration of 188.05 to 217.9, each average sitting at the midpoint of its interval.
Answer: -3.25 yr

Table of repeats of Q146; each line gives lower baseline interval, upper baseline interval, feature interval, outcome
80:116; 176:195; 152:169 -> -0.4 yr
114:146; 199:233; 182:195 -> -0.8 yr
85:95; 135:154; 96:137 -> 0.6 yr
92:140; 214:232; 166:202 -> -1.7 yr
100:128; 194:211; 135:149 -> 0.9 yr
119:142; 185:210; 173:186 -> -0.4 yr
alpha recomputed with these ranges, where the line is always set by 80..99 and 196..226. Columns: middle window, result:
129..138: 1.29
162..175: -0.59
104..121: -0.19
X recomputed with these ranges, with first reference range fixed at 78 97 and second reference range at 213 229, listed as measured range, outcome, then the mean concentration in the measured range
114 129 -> 0.4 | 1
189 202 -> -0.5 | 1.07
